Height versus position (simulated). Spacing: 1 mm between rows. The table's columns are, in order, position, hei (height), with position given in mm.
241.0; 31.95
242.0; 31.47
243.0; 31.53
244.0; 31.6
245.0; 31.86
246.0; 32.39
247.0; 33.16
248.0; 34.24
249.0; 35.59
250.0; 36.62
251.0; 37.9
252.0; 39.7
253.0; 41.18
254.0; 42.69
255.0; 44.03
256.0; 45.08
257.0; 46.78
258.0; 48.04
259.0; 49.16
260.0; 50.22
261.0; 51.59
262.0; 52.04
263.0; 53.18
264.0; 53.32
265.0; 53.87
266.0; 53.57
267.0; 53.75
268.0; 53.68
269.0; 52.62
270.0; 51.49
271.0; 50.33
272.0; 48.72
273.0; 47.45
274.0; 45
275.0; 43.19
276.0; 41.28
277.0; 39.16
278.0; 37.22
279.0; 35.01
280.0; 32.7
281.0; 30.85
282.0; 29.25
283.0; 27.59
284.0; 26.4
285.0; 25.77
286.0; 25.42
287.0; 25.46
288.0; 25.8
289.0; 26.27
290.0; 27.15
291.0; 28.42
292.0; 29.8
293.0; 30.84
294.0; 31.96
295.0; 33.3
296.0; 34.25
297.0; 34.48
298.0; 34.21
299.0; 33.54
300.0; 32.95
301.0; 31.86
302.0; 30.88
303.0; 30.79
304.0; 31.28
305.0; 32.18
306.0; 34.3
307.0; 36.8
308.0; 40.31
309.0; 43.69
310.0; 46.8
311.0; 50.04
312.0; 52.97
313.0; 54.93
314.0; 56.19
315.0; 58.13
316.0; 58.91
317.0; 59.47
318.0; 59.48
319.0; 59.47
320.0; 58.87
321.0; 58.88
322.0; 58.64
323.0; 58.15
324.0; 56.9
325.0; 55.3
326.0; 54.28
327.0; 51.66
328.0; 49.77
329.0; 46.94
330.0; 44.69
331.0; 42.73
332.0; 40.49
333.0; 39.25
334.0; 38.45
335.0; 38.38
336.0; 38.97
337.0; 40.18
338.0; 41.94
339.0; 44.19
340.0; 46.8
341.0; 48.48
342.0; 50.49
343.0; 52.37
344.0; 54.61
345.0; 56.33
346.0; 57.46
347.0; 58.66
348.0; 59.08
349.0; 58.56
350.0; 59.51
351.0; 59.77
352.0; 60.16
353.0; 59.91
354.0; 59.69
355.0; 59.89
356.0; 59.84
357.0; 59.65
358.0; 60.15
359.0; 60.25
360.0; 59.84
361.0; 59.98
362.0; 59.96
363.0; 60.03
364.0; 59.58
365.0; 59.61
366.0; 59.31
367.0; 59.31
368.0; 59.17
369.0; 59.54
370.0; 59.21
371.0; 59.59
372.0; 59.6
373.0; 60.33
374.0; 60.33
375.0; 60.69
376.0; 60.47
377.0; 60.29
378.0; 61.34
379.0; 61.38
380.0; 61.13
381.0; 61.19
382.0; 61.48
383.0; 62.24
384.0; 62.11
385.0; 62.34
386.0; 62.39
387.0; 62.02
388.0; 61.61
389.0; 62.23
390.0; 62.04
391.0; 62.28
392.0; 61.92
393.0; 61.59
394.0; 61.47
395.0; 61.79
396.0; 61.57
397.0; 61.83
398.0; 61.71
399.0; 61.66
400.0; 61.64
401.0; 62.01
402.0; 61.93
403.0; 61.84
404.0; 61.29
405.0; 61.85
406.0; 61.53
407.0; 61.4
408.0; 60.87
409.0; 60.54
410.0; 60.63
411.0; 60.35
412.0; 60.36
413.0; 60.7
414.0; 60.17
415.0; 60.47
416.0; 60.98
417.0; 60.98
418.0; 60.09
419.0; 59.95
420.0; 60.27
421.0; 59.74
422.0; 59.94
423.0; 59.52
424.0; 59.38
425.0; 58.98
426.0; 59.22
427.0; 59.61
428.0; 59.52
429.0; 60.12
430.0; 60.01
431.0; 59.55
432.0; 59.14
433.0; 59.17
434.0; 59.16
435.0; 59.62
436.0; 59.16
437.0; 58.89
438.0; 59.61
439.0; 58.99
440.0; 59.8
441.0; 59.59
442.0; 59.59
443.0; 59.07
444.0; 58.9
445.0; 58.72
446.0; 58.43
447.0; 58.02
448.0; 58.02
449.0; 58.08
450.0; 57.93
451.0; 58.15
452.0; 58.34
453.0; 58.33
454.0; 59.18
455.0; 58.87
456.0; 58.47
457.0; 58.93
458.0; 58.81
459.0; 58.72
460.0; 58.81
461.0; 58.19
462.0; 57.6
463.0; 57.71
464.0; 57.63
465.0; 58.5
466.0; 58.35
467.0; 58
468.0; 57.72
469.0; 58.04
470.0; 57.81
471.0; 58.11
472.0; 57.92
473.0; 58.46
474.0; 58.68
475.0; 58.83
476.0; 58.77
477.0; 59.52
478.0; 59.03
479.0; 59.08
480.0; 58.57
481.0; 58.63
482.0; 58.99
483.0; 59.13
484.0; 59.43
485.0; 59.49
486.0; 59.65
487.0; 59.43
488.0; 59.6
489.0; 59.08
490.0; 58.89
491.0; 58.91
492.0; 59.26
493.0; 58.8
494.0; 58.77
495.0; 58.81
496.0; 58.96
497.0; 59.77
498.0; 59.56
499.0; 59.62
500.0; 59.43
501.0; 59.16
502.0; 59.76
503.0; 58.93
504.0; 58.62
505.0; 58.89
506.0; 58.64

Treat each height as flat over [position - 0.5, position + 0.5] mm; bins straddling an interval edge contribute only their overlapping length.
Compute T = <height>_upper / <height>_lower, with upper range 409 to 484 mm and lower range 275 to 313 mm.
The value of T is 1.7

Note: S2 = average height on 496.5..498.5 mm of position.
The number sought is 59.7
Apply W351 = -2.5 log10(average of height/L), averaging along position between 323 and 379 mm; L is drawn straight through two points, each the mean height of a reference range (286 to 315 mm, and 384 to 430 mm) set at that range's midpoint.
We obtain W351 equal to -0.144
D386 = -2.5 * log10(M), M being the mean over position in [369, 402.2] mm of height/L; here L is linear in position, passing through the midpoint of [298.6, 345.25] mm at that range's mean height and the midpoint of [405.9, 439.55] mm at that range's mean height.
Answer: -0.12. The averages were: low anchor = 46.8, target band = 61.3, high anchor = 59.9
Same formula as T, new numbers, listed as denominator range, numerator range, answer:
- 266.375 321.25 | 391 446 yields 1.50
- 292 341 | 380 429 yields 1.37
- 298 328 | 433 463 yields 1.23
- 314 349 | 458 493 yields 1.14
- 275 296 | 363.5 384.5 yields 1.96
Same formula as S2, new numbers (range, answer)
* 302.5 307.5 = 33.1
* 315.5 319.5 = 59.3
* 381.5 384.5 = 61.9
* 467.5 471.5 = 57.9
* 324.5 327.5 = 53.7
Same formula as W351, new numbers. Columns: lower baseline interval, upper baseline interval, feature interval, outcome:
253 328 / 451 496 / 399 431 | -0.13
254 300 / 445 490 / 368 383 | -0.22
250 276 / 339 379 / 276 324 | 0.31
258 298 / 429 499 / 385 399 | -0.20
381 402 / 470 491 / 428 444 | 0.02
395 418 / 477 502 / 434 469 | 0.03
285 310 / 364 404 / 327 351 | -0.05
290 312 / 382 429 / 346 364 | -0.22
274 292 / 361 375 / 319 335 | -0.10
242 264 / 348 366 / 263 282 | -0.02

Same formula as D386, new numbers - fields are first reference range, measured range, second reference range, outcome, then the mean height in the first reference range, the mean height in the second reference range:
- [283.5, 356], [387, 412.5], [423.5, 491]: -0.16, 45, 58.8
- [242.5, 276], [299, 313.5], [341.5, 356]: 0.30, 44.7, 57.7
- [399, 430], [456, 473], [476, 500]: 0.03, 60.5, 59.2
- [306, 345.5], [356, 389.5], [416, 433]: -0.11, 49.7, 59.8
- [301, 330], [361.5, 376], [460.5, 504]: -0.15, 49.1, 58.8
